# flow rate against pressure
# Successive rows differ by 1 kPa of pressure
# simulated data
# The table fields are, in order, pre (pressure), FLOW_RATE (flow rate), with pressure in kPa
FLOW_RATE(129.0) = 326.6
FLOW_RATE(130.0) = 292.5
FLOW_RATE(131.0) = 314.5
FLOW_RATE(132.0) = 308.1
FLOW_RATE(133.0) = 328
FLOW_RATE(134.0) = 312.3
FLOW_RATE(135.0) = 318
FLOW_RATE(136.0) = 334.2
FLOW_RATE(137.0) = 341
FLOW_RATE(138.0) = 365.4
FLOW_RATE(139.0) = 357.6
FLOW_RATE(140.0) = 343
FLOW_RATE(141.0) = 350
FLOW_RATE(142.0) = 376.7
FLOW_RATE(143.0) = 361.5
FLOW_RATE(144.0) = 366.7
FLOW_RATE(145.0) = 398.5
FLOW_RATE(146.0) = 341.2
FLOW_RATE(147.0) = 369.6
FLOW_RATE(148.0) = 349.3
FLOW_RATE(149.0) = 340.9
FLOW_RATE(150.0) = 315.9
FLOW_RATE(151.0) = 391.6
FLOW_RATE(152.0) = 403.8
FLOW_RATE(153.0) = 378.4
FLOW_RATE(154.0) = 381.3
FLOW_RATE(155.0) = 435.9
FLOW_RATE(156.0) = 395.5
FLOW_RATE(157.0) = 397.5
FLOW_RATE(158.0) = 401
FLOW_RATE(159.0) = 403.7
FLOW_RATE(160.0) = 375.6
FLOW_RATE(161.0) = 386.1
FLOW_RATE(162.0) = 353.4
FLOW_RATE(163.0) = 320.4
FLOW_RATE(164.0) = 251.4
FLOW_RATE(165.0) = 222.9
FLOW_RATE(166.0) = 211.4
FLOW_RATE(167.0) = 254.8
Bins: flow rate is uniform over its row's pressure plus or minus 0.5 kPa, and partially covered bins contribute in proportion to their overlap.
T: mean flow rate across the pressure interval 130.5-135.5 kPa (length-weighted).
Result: 316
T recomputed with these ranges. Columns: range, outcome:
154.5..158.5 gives 407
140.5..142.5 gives 363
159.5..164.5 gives 337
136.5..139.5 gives 355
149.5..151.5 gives 354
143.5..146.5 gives 369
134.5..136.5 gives 326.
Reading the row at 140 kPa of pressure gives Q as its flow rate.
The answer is 343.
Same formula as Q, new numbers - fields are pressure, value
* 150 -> 315.9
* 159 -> 403.7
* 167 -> 254.8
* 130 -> 292.5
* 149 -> 340.9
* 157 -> 397.5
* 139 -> 357.6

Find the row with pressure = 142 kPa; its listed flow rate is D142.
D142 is 376.7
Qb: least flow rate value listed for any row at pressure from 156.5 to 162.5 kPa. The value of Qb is 353.4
